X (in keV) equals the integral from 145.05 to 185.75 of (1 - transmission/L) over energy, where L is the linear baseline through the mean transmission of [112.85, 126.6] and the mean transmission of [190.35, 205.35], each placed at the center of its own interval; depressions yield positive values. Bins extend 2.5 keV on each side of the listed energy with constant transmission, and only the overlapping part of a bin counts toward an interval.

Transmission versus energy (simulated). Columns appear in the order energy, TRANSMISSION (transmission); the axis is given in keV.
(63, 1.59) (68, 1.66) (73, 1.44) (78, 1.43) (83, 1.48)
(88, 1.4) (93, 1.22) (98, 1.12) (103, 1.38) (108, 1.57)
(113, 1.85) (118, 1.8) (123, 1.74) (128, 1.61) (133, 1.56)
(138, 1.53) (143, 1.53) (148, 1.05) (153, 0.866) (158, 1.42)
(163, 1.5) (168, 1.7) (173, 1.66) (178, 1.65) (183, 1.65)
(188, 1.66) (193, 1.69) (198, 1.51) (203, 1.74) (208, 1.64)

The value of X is 6.14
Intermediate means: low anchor 1.77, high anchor 1.65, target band 1.44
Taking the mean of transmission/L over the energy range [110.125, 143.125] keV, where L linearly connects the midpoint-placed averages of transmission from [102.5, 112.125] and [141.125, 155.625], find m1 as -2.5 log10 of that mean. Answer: -0.22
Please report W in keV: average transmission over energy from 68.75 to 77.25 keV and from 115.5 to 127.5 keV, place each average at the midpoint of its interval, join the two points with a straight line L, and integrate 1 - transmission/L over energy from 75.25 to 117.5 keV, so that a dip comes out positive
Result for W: 4.3 keV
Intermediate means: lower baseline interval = 1.48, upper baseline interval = 1.74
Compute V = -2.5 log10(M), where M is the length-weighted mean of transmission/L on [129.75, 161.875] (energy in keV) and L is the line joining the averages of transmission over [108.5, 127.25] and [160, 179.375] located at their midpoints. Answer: 0.25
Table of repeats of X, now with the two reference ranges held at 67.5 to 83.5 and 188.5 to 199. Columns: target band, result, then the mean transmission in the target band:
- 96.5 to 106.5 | 1.5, 1.29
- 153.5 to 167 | 1.6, 1.4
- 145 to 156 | 4.0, 1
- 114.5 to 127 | -1.8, 1.76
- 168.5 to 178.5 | -0.4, 1.66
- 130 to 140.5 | 0.1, 1.55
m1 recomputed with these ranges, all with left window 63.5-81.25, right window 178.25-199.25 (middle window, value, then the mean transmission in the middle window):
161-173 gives 0.00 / 1.62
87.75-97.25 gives 0.22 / 1.25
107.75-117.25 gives -0.13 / 1.76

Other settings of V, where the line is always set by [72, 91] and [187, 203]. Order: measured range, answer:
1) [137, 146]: 0.03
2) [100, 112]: -0.02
